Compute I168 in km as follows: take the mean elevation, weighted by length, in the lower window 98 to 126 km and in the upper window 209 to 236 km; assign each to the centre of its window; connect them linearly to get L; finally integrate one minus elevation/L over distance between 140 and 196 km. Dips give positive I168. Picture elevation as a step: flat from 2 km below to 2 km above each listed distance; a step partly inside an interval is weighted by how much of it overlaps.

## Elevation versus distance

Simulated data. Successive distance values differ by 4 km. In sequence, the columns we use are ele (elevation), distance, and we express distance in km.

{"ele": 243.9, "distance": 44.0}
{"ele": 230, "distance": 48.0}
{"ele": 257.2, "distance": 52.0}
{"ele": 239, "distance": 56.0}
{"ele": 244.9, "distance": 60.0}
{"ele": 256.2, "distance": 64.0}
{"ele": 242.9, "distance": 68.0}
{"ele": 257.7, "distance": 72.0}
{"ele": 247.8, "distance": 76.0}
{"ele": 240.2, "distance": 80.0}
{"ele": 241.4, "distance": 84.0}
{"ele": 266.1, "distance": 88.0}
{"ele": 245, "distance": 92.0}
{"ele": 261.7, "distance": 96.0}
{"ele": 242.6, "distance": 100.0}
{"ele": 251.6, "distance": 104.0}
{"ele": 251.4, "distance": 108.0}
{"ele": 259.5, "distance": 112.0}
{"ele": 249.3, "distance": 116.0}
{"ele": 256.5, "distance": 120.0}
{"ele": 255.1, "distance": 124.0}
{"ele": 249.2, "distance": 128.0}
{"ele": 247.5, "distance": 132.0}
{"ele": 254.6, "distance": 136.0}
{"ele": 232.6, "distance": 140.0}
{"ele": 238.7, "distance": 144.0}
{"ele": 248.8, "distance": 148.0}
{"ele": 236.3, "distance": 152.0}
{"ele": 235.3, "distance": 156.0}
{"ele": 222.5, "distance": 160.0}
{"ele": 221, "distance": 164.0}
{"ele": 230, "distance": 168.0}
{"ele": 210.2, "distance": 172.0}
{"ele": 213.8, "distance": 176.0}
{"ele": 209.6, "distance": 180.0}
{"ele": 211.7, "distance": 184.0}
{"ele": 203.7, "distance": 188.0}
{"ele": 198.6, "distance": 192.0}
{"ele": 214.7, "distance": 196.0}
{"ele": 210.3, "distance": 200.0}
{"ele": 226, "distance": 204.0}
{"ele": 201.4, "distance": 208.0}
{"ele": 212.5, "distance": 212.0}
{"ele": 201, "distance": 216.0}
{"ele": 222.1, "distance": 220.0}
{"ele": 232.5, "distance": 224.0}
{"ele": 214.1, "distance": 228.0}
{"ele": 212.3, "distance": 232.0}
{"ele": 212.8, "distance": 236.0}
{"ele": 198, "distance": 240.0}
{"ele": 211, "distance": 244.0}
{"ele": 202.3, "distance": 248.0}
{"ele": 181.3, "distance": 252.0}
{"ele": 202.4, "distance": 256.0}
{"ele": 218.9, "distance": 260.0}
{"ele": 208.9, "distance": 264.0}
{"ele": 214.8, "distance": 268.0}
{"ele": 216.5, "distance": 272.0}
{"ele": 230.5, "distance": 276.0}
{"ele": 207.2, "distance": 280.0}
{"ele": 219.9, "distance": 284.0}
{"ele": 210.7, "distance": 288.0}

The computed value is 2.8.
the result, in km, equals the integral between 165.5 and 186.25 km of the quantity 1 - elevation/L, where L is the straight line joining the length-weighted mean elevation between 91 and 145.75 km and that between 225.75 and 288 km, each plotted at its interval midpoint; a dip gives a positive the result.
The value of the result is 1.6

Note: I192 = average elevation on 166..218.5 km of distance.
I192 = 211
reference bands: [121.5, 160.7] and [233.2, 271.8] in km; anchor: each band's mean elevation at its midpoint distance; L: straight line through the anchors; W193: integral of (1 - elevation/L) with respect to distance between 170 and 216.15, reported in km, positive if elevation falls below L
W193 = 3.3 km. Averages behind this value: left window 243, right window 206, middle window 210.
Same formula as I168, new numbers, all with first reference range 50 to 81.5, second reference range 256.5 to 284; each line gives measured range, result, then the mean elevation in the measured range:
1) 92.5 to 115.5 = -0.98 km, 253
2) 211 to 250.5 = 1.88 km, 211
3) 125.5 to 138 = -0.67 km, 251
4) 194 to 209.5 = 0.90 km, 213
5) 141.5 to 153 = -0.29 km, 241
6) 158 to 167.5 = 0.40 km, 223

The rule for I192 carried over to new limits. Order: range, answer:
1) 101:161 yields 246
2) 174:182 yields 212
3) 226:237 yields 213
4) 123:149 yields 246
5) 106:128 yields 254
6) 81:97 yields 252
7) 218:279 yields 212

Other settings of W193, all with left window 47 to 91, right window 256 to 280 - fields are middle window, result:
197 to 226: 1.26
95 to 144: -2.14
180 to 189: 0.81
